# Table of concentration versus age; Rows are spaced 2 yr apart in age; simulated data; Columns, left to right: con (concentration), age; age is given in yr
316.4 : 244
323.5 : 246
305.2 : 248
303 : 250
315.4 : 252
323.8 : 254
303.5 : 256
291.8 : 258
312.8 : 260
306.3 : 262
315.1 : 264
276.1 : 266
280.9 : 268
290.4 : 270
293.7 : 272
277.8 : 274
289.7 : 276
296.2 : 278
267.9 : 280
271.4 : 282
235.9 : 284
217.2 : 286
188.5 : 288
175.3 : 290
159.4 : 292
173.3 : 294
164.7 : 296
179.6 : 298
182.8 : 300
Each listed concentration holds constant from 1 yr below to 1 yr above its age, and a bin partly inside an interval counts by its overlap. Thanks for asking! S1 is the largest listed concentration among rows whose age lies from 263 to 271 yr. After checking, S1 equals 315.1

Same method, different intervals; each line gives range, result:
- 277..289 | 296.2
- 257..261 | 312.8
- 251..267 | 323.8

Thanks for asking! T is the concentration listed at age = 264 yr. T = 315.1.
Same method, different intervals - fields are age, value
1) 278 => 296.2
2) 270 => 290.4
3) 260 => 312.8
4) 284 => 235.9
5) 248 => 305.2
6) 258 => 291.8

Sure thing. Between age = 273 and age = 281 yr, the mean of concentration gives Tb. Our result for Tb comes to 283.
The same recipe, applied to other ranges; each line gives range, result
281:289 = 228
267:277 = 286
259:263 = 310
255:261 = 303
